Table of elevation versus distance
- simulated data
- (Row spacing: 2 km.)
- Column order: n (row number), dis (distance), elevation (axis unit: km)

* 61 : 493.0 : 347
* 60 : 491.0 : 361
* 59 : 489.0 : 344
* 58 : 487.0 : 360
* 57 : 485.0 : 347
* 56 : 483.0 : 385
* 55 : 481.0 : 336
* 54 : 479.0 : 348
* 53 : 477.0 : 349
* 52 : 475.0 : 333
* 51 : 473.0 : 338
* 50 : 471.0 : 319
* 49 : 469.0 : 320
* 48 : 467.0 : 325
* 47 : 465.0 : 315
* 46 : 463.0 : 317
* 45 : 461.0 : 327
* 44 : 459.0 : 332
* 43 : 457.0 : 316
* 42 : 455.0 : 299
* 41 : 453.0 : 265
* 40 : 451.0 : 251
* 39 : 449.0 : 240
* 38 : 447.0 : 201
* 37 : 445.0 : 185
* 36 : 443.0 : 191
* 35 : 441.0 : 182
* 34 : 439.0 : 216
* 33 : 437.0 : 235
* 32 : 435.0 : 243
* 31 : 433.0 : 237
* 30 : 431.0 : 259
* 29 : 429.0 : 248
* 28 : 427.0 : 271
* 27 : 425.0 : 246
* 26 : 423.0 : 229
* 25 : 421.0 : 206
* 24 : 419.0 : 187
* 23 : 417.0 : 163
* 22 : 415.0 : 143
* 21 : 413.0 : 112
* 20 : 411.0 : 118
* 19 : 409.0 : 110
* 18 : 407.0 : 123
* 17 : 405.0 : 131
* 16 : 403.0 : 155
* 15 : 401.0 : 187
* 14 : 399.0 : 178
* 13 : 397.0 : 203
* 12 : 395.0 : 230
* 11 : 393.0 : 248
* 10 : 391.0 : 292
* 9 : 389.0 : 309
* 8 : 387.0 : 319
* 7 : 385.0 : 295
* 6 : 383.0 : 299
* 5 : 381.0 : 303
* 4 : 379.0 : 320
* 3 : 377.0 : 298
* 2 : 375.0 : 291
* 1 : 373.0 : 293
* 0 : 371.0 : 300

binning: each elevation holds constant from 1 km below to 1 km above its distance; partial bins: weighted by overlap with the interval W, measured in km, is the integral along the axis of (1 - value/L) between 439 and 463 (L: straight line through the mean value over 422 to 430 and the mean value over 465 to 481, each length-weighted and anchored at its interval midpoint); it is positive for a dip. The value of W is 3.3 km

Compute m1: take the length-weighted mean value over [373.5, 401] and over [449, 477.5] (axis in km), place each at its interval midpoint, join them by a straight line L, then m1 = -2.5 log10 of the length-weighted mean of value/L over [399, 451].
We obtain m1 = 0.45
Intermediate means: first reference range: 273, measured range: 194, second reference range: 311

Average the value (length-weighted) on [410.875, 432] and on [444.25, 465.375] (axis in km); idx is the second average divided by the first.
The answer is 1.37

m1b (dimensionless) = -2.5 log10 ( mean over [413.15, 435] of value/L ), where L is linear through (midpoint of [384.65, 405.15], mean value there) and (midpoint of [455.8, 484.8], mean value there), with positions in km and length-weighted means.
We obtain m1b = 0.26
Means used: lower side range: 234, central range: 216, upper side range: 333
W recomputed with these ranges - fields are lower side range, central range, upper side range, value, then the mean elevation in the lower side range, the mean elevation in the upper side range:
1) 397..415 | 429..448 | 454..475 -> 1.7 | 143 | 321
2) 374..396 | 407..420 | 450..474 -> 7.0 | 291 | 310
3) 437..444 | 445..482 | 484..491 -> -3.8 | 202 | 352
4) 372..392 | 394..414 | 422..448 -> 8.6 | 302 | 226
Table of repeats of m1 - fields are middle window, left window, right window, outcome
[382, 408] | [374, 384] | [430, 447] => 0.23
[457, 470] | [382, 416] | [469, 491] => -0.02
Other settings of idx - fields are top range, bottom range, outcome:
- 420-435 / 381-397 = 0.86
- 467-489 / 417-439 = 1.48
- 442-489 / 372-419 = 1.38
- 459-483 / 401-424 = 2.16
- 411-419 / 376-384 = 0.47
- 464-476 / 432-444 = 1.50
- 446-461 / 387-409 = 1.34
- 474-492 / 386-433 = 1.73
